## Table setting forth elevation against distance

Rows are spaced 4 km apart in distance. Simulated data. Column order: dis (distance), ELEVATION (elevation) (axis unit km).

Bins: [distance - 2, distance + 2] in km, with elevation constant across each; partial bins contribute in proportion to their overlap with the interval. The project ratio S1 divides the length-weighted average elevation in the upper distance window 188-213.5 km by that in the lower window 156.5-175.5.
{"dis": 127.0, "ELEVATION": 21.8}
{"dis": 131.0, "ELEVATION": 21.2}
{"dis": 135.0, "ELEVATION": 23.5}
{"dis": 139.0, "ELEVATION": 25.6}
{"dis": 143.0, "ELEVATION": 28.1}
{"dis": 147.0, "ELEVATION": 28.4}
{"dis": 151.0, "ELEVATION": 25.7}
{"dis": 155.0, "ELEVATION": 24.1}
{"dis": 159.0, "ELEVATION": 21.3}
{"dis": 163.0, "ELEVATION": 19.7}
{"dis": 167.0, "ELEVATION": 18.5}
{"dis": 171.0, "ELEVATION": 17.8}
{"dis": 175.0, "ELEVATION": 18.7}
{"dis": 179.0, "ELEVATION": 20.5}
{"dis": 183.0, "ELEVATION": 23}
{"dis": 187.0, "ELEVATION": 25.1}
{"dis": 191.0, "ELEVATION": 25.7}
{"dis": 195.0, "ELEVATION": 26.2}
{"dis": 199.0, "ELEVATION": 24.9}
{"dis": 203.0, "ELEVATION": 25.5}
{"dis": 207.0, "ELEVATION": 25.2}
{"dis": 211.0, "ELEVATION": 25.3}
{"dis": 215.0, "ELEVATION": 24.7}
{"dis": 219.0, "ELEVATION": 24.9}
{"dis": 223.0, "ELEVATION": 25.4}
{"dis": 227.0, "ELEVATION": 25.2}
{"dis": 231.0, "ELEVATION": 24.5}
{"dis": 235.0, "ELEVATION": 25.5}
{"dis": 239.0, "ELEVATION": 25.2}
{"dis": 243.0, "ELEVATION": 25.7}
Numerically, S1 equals 1.3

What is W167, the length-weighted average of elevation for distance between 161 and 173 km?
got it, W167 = 18.7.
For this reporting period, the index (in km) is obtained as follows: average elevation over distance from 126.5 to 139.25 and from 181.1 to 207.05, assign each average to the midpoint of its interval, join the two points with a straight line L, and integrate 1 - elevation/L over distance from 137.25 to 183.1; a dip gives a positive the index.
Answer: 2.3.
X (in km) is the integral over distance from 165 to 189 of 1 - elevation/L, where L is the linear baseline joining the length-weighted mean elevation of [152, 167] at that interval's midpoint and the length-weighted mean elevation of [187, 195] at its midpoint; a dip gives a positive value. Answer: 3.32 km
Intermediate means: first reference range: 21.5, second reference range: 25.7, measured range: 20.6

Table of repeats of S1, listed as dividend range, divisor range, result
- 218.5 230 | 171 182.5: 1.27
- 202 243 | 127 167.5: 1.06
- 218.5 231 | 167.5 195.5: 1.14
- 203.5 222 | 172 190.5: 1.14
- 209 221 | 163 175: 1.35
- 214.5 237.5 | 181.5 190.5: 1.03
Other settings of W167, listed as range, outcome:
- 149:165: 22.7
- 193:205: 25.5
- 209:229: 25.1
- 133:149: 26.4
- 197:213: 25.2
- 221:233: 25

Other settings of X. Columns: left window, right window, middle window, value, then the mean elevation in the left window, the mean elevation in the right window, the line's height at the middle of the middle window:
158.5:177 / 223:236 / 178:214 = -4.83 km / 19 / 25.1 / 21.8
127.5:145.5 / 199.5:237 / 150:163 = 0.90 km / 24.5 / 25.1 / 24.6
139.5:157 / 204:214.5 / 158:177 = 5.10 km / 26.5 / 25.2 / 26.1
